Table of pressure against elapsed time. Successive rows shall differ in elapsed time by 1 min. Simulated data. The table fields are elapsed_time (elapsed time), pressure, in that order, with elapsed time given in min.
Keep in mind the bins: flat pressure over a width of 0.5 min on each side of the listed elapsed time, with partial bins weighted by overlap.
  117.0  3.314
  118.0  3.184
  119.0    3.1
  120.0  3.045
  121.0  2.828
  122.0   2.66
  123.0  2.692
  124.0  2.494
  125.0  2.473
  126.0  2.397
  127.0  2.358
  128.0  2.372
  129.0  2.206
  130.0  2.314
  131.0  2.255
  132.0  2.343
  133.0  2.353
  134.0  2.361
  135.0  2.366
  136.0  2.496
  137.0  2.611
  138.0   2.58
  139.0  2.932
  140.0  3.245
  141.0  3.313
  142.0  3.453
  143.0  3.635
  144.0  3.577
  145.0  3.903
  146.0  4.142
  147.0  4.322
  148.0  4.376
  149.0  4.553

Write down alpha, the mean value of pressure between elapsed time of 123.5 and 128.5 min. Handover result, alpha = 2.42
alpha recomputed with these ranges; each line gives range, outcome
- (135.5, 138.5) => 2.56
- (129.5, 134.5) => 2.33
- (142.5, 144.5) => 3.61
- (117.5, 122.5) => 2.96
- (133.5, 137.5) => 2.46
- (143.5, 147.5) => 3.99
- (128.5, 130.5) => 2.26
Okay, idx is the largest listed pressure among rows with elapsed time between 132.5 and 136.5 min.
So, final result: 2.496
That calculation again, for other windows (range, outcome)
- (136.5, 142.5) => 3.453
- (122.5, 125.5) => 2.692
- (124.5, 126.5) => 2.473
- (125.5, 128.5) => 2.397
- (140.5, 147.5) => 4.322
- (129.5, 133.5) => 2.353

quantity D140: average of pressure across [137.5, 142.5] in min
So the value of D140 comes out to 3.1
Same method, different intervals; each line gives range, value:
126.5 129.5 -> 2.31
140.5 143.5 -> 3.47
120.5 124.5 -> 2.67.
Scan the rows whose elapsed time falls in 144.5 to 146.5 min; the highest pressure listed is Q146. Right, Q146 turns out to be 4.142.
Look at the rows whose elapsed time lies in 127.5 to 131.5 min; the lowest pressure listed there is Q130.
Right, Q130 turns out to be 2.206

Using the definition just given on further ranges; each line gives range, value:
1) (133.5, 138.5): 2.361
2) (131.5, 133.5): 2.343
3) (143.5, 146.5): 3.577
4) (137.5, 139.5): 2.58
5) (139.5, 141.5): 3.245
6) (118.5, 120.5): 3.045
